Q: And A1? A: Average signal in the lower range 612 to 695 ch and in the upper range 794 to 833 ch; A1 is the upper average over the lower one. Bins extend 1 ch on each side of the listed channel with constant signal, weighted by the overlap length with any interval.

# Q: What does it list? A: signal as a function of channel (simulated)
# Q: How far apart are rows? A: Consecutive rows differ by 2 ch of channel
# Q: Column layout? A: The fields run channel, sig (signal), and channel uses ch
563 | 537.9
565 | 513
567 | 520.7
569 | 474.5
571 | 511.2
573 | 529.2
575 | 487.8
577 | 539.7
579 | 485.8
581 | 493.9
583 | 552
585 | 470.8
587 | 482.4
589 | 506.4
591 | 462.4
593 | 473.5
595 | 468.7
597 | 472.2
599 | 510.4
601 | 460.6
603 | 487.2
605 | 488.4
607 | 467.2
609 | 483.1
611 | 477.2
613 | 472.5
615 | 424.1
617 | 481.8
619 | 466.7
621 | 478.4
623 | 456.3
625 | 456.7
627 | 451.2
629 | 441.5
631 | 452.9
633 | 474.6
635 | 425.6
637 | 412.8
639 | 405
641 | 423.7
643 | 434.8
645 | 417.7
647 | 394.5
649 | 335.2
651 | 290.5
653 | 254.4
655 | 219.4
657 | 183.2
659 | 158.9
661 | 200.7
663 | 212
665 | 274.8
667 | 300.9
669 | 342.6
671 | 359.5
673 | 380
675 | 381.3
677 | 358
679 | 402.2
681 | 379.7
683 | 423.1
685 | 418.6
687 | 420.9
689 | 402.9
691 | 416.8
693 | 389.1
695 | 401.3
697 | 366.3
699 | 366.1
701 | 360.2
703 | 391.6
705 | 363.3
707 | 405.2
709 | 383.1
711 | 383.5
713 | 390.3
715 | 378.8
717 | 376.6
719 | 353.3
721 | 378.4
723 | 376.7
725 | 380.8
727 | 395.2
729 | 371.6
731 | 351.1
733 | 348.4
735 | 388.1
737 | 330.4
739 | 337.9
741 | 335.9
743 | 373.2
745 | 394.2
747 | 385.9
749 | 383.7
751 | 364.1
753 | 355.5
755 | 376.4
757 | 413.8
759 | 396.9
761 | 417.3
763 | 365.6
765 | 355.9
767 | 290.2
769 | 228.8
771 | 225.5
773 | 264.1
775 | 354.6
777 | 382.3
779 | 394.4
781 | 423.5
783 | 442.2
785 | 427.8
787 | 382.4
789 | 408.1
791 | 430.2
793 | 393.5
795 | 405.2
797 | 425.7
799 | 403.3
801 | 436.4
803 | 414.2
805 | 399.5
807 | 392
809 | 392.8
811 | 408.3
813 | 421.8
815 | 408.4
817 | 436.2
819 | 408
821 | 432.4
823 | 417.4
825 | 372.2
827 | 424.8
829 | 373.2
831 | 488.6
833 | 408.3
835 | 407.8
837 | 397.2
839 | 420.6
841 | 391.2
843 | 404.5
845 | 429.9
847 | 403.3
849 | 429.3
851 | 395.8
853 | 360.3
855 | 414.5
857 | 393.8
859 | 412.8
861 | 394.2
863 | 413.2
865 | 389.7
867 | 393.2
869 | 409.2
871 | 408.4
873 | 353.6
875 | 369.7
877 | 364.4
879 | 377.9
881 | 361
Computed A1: 1.1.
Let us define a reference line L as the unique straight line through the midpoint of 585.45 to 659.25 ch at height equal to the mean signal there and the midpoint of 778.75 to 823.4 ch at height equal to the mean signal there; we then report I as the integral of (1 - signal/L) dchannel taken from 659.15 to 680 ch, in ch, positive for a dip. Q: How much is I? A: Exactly 5.3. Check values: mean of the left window 426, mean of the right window 413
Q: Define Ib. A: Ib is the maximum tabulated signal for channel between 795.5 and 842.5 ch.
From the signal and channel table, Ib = 488.6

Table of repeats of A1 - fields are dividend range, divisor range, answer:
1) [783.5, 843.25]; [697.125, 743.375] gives 1.11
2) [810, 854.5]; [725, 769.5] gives 1.13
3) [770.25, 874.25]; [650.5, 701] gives 1.20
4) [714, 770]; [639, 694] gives 1.07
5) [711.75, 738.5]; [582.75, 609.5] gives 0.77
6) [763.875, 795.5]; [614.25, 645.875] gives 0.82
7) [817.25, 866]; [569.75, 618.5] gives 0.84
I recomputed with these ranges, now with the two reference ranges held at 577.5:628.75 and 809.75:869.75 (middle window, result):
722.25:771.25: 8.6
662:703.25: 7.8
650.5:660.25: 5.2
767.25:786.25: 3.5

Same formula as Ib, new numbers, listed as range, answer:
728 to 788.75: 442.2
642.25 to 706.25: 434.8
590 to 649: 510.4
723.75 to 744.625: 395.2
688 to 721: 416.8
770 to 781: 423.5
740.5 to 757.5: 413.8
